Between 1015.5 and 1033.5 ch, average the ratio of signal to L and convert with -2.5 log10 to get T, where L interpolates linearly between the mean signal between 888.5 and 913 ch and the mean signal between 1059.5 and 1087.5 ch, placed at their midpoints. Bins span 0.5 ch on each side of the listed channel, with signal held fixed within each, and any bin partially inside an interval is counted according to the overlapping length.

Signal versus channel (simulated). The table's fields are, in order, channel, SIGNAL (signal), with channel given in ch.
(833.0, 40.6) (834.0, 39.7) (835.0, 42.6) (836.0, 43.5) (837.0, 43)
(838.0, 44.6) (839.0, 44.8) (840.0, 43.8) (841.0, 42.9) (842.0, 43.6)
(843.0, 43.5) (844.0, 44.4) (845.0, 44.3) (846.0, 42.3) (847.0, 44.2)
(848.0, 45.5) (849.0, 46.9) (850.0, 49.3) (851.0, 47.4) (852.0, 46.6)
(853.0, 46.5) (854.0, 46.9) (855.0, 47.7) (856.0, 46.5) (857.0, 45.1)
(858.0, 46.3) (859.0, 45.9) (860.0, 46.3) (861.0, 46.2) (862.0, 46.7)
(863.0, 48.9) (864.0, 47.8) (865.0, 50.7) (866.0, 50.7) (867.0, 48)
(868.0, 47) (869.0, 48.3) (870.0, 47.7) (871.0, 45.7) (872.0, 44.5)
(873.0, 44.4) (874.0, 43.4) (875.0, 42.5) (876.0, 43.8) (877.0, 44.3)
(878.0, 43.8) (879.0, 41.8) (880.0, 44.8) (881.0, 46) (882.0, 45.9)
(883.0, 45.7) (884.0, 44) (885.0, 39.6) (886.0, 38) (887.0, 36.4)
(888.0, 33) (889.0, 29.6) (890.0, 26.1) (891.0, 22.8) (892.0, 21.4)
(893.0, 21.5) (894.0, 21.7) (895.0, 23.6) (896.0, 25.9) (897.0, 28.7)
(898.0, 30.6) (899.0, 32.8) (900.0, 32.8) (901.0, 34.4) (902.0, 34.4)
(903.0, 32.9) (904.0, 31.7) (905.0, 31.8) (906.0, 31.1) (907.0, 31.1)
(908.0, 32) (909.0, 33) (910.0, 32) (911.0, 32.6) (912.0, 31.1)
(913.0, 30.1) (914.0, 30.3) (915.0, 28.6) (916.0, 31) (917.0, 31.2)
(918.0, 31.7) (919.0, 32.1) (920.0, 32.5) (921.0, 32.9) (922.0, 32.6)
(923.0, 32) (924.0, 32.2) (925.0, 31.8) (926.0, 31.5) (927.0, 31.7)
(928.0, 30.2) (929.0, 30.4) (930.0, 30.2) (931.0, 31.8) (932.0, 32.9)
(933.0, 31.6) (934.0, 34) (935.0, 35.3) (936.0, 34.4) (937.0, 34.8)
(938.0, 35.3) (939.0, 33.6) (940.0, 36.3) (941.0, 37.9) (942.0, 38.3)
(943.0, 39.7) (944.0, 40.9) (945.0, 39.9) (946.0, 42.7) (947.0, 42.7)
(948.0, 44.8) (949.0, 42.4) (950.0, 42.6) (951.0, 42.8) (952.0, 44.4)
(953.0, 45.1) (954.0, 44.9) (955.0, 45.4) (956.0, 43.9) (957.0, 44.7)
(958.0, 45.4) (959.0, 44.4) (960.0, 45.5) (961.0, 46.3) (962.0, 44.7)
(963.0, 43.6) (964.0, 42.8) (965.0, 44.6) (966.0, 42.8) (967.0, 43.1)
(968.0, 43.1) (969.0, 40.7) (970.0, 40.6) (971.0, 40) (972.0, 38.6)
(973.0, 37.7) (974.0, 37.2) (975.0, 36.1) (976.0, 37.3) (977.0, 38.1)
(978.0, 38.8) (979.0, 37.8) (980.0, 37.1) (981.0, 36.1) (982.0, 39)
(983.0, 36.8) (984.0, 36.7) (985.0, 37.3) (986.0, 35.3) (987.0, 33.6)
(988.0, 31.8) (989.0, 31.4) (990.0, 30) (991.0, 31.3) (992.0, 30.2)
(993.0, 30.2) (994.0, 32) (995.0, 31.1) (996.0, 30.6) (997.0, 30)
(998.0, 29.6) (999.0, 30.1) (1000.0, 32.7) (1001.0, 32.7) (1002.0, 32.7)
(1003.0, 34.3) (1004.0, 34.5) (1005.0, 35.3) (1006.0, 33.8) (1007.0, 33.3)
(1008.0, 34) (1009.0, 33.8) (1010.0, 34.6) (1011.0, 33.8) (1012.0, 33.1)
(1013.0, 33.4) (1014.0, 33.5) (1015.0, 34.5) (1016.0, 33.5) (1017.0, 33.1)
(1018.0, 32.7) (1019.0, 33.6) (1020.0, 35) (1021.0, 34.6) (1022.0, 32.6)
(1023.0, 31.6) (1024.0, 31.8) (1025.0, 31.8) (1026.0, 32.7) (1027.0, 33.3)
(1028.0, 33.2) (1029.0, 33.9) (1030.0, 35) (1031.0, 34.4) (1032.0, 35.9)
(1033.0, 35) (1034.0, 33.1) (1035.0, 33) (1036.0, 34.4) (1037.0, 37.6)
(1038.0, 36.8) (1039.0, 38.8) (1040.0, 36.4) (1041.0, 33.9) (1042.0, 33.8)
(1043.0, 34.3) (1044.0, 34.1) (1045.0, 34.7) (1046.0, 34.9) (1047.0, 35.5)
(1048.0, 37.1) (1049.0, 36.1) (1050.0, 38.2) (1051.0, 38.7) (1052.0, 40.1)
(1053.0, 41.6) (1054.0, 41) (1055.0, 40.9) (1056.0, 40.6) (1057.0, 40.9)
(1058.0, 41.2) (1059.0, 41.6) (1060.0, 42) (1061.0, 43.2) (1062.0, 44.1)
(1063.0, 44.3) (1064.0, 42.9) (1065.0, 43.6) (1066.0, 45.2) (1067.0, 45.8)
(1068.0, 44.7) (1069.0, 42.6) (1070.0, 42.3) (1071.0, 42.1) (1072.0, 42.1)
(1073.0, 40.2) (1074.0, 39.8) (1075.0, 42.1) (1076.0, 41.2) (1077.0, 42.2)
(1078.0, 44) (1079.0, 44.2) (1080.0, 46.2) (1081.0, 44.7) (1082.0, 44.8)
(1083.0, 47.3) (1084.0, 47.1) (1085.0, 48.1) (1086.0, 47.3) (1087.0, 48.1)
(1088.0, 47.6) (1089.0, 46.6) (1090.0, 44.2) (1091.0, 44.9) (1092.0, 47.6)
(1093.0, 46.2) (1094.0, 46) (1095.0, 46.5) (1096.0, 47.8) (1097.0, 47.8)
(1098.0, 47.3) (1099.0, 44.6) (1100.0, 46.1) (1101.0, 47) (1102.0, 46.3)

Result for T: 0.19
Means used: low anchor 29.4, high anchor 44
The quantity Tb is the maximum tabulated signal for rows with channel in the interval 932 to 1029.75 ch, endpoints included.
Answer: 46.3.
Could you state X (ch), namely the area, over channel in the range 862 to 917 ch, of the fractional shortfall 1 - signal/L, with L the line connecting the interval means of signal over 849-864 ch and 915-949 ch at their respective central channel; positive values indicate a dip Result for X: 6.7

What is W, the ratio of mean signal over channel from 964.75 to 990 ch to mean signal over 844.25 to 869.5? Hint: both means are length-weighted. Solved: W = 0.8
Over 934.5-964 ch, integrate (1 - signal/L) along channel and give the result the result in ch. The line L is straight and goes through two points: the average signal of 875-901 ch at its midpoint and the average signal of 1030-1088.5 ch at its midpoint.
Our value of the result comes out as -3.7 ch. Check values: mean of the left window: 34.7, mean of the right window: 40.5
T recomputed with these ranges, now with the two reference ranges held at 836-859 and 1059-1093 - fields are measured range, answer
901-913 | 0.36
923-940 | 0.34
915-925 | 0.37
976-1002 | 0.31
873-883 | 0.02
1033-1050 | 0.25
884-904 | 0.43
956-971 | 0.03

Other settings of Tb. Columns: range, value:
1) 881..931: 46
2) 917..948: 44.8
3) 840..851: 49.3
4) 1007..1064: 44.3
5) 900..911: 34.4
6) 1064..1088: 48.1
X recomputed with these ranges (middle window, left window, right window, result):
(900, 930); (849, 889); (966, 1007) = 6.9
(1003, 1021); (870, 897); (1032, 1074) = 2.2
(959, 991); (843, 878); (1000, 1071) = 0.9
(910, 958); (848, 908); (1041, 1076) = 4.8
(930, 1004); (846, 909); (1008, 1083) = 2.0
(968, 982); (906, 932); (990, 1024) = -2.6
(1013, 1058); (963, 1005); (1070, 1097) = 5.7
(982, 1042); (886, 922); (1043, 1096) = 7.5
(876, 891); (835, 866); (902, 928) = -0.3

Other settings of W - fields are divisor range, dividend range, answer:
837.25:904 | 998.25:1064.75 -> 0.87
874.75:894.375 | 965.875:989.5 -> 1.03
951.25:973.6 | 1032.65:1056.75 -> 0.85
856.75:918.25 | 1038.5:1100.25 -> 1.13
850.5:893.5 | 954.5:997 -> 0.90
